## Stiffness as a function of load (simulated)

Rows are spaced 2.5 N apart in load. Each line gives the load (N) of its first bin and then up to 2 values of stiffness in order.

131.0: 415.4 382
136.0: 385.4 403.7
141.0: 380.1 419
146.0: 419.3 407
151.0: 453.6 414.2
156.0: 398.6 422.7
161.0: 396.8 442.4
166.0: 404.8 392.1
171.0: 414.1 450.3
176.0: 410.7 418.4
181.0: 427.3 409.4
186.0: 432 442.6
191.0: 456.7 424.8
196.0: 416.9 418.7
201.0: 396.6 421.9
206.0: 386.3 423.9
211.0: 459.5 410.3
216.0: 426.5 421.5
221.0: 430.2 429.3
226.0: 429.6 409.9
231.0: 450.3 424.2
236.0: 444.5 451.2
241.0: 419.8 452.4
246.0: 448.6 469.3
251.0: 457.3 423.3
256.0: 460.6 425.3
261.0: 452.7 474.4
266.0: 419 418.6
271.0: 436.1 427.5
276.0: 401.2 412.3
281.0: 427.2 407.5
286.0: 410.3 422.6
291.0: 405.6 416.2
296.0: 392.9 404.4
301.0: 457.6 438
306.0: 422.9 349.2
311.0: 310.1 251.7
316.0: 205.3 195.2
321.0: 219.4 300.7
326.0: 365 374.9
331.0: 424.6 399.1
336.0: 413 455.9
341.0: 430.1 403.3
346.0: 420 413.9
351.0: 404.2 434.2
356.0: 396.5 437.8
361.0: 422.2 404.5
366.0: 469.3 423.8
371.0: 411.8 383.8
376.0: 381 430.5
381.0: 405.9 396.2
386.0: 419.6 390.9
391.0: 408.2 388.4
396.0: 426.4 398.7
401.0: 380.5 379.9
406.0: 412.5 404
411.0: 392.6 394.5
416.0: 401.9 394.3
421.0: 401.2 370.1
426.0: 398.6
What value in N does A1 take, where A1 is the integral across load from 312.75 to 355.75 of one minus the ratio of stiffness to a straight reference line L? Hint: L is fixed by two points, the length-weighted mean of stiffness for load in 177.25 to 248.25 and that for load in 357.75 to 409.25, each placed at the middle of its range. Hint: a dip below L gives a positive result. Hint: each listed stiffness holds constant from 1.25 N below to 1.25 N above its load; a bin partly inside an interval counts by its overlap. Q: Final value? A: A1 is 5.4 N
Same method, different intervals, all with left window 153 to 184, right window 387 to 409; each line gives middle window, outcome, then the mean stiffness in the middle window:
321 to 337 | 1.5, 367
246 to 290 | -2.6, 432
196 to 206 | 0.1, 410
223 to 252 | -2.1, 441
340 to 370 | -1.5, 421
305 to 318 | 3.4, 299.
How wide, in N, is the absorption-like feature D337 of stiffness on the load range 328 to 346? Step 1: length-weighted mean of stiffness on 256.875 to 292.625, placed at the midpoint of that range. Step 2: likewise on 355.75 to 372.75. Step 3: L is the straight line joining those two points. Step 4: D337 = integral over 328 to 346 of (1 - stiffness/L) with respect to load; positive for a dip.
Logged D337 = 0.33 N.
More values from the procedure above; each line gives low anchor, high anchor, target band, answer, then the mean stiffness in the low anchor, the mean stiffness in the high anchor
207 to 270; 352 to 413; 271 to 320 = 5.6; 437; 408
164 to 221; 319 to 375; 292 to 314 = 0.9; 422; 398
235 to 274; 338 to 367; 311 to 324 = 5.8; 443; 423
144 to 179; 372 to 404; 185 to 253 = -3.1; 418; 400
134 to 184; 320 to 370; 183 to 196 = -0.7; 413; 402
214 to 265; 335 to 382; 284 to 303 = 0.6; 440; 418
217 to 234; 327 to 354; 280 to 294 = 0.2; 428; 415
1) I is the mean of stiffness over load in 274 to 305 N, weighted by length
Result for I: 417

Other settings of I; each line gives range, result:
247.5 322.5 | 393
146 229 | 421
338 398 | 414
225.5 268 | 442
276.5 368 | 387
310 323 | 239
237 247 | 443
